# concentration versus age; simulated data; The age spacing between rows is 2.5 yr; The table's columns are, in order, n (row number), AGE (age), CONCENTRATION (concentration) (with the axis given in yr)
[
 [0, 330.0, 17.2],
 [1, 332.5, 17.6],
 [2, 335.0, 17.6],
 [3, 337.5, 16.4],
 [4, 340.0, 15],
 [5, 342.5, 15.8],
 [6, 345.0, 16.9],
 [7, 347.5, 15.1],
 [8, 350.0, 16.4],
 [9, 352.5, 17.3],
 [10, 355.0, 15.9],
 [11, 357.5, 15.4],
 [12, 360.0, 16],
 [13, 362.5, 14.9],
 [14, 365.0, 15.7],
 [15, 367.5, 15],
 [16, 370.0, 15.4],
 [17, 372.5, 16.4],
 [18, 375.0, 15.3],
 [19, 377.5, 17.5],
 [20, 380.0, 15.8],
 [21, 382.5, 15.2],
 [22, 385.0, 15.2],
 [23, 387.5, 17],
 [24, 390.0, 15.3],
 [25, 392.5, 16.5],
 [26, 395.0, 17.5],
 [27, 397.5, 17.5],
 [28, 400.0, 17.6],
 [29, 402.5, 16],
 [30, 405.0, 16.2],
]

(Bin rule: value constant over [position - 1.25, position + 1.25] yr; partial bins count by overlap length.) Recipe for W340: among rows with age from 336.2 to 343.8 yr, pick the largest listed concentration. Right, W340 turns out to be 16.4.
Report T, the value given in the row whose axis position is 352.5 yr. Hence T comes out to 17.3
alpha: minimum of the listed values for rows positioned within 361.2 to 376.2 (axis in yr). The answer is 14.9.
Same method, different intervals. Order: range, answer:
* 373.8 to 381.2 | 15.3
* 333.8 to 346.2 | 15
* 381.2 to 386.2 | 15.2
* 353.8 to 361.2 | 15.4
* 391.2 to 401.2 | 16.5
